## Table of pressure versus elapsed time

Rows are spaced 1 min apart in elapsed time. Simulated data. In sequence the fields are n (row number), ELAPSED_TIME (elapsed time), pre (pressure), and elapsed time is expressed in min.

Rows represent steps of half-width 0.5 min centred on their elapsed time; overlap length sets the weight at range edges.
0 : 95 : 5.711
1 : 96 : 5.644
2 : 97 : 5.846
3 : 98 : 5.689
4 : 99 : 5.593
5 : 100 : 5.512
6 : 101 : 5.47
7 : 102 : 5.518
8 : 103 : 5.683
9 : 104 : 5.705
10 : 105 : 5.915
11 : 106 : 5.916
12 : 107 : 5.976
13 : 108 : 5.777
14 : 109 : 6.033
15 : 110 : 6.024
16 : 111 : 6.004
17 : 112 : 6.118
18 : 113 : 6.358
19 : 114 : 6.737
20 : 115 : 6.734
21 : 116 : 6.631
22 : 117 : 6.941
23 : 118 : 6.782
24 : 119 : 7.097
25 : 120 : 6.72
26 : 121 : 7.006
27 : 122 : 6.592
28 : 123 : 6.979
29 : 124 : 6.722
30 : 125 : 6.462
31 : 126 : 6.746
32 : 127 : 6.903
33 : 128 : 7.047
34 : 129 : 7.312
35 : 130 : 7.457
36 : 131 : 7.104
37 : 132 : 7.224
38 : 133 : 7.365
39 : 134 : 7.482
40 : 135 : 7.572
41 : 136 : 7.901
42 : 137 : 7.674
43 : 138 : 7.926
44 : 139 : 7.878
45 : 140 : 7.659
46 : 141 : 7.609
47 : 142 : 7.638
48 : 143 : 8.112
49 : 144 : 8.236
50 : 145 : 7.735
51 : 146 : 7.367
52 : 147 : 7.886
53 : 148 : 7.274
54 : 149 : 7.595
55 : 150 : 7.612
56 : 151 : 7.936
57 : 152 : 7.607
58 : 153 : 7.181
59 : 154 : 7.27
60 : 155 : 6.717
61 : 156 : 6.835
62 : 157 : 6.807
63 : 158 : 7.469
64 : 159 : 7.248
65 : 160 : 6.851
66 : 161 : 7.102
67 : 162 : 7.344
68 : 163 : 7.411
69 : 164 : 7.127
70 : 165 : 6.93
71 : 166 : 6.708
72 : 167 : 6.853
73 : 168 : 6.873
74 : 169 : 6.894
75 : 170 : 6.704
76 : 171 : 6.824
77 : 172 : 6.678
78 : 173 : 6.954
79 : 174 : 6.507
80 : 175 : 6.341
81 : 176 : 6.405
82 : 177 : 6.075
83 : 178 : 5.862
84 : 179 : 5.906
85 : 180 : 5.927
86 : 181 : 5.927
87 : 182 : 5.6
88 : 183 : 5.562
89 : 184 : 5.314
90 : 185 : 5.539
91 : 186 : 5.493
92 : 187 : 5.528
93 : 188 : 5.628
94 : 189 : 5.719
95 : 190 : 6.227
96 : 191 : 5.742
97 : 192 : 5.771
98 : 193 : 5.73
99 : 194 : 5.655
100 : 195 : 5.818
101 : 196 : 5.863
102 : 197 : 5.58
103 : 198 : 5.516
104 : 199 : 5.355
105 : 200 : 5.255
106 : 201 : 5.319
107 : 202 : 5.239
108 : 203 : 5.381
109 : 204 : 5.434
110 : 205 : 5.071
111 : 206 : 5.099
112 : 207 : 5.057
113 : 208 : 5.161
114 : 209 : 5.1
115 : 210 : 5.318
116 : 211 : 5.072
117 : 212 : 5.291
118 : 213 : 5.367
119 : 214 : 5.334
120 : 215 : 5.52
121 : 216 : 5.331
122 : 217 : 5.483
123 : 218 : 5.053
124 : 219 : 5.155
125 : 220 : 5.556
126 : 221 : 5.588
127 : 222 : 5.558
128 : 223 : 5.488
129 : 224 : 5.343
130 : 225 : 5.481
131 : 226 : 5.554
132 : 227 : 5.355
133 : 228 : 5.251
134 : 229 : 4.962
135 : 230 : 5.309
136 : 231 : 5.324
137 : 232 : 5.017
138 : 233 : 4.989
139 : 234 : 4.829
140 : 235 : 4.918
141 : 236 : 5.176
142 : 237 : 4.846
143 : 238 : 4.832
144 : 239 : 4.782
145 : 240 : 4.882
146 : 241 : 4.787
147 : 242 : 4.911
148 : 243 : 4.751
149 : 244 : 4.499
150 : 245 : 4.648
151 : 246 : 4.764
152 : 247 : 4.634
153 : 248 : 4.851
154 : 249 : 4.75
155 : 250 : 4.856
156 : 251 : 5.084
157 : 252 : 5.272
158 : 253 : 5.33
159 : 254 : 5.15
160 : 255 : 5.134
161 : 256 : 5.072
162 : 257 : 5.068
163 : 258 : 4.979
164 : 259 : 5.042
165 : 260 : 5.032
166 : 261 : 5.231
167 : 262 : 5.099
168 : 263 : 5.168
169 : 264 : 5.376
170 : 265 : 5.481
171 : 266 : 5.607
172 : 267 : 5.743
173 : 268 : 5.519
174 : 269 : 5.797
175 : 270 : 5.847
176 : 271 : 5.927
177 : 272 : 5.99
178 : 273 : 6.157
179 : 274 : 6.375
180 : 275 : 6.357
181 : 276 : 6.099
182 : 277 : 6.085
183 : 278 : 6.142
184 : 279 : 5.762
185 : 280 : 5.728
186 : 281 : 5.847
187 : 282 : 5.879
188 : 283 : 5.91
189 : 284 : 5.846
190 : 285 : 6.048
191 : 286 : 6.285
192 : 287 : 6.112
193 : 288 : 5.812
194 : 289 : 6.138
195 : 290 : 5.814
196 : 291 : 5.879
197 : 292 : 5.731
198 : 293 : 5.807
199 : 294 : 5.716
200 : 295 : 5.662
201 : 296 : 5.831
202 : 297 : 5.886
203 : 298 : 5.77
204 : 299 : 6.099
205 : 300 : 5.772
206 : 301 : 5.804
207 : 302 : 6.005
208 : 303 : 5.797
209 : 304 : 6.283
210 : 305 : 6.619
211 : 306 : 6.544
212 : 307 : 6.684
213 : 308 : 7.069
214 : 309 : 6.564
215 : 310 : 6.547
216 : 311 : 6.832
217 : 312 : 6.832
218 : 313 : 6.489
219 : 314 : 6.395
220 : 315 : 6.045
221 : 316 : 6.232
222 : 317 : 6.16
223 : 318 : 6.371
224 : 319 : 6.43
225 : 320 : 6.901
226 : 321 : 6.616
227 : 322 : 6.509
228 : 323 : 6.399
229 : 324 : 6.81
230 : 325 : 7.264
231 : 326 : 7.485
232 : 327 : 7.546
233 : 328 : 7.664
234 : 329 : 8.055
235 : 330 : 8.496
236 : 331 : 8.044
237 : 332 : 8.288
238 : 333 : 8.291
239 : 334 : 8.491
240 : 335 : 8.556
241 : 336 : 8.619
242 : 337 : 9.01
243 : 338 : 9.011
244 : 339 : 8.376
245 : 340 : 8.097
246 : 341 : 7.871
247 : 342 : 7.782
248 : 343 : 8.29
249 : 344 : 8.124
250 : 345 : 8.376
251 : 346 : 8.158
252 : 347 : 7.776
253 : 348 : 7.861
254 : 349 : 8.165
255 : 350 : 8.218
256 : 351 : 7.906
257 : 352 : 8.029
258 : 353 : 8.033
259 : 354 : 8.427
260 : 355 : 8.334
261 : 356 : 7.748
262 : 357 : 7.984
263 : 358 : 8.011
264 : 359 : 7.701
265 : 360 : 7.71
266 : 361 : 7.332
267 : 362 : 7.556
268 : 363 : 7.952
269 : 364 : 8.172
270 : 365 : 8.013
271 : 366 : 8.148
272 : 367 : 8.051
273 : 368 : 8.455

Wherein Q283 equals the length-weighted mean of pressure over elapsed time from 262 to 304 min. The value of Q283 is 5.86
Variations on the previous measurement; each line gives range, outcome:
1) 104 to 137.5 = 6.75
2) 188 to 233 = 5.4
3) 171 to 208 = 5.73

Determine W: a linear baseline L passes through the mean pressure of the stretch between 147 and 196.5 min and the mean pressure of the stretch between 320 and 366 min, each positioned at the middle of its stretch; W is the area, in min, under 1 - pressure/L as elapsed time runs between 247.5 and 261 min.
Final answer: 4.0 min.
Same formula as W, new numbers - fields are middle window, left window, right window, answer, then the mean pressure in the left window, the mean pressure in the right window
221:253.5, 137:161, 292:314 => 8.27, 7.49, 6.21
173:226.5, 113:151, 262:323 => 9.58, 7.29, 6.07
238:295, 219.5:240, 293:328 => 2.91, 5.2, 6.42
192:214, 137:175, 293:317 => 4.97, 7.27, 6.23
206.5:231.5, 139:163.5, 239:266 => 2.08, 7.45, 5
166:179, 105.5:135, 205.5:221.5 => -1.42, 6.71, 5.28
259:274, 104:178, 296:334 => 2.73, 6.99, 6.76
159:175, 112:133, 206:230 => -1.98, 6.87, 5.32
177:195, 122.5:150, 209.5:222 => 1.18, 7.44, 5.35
